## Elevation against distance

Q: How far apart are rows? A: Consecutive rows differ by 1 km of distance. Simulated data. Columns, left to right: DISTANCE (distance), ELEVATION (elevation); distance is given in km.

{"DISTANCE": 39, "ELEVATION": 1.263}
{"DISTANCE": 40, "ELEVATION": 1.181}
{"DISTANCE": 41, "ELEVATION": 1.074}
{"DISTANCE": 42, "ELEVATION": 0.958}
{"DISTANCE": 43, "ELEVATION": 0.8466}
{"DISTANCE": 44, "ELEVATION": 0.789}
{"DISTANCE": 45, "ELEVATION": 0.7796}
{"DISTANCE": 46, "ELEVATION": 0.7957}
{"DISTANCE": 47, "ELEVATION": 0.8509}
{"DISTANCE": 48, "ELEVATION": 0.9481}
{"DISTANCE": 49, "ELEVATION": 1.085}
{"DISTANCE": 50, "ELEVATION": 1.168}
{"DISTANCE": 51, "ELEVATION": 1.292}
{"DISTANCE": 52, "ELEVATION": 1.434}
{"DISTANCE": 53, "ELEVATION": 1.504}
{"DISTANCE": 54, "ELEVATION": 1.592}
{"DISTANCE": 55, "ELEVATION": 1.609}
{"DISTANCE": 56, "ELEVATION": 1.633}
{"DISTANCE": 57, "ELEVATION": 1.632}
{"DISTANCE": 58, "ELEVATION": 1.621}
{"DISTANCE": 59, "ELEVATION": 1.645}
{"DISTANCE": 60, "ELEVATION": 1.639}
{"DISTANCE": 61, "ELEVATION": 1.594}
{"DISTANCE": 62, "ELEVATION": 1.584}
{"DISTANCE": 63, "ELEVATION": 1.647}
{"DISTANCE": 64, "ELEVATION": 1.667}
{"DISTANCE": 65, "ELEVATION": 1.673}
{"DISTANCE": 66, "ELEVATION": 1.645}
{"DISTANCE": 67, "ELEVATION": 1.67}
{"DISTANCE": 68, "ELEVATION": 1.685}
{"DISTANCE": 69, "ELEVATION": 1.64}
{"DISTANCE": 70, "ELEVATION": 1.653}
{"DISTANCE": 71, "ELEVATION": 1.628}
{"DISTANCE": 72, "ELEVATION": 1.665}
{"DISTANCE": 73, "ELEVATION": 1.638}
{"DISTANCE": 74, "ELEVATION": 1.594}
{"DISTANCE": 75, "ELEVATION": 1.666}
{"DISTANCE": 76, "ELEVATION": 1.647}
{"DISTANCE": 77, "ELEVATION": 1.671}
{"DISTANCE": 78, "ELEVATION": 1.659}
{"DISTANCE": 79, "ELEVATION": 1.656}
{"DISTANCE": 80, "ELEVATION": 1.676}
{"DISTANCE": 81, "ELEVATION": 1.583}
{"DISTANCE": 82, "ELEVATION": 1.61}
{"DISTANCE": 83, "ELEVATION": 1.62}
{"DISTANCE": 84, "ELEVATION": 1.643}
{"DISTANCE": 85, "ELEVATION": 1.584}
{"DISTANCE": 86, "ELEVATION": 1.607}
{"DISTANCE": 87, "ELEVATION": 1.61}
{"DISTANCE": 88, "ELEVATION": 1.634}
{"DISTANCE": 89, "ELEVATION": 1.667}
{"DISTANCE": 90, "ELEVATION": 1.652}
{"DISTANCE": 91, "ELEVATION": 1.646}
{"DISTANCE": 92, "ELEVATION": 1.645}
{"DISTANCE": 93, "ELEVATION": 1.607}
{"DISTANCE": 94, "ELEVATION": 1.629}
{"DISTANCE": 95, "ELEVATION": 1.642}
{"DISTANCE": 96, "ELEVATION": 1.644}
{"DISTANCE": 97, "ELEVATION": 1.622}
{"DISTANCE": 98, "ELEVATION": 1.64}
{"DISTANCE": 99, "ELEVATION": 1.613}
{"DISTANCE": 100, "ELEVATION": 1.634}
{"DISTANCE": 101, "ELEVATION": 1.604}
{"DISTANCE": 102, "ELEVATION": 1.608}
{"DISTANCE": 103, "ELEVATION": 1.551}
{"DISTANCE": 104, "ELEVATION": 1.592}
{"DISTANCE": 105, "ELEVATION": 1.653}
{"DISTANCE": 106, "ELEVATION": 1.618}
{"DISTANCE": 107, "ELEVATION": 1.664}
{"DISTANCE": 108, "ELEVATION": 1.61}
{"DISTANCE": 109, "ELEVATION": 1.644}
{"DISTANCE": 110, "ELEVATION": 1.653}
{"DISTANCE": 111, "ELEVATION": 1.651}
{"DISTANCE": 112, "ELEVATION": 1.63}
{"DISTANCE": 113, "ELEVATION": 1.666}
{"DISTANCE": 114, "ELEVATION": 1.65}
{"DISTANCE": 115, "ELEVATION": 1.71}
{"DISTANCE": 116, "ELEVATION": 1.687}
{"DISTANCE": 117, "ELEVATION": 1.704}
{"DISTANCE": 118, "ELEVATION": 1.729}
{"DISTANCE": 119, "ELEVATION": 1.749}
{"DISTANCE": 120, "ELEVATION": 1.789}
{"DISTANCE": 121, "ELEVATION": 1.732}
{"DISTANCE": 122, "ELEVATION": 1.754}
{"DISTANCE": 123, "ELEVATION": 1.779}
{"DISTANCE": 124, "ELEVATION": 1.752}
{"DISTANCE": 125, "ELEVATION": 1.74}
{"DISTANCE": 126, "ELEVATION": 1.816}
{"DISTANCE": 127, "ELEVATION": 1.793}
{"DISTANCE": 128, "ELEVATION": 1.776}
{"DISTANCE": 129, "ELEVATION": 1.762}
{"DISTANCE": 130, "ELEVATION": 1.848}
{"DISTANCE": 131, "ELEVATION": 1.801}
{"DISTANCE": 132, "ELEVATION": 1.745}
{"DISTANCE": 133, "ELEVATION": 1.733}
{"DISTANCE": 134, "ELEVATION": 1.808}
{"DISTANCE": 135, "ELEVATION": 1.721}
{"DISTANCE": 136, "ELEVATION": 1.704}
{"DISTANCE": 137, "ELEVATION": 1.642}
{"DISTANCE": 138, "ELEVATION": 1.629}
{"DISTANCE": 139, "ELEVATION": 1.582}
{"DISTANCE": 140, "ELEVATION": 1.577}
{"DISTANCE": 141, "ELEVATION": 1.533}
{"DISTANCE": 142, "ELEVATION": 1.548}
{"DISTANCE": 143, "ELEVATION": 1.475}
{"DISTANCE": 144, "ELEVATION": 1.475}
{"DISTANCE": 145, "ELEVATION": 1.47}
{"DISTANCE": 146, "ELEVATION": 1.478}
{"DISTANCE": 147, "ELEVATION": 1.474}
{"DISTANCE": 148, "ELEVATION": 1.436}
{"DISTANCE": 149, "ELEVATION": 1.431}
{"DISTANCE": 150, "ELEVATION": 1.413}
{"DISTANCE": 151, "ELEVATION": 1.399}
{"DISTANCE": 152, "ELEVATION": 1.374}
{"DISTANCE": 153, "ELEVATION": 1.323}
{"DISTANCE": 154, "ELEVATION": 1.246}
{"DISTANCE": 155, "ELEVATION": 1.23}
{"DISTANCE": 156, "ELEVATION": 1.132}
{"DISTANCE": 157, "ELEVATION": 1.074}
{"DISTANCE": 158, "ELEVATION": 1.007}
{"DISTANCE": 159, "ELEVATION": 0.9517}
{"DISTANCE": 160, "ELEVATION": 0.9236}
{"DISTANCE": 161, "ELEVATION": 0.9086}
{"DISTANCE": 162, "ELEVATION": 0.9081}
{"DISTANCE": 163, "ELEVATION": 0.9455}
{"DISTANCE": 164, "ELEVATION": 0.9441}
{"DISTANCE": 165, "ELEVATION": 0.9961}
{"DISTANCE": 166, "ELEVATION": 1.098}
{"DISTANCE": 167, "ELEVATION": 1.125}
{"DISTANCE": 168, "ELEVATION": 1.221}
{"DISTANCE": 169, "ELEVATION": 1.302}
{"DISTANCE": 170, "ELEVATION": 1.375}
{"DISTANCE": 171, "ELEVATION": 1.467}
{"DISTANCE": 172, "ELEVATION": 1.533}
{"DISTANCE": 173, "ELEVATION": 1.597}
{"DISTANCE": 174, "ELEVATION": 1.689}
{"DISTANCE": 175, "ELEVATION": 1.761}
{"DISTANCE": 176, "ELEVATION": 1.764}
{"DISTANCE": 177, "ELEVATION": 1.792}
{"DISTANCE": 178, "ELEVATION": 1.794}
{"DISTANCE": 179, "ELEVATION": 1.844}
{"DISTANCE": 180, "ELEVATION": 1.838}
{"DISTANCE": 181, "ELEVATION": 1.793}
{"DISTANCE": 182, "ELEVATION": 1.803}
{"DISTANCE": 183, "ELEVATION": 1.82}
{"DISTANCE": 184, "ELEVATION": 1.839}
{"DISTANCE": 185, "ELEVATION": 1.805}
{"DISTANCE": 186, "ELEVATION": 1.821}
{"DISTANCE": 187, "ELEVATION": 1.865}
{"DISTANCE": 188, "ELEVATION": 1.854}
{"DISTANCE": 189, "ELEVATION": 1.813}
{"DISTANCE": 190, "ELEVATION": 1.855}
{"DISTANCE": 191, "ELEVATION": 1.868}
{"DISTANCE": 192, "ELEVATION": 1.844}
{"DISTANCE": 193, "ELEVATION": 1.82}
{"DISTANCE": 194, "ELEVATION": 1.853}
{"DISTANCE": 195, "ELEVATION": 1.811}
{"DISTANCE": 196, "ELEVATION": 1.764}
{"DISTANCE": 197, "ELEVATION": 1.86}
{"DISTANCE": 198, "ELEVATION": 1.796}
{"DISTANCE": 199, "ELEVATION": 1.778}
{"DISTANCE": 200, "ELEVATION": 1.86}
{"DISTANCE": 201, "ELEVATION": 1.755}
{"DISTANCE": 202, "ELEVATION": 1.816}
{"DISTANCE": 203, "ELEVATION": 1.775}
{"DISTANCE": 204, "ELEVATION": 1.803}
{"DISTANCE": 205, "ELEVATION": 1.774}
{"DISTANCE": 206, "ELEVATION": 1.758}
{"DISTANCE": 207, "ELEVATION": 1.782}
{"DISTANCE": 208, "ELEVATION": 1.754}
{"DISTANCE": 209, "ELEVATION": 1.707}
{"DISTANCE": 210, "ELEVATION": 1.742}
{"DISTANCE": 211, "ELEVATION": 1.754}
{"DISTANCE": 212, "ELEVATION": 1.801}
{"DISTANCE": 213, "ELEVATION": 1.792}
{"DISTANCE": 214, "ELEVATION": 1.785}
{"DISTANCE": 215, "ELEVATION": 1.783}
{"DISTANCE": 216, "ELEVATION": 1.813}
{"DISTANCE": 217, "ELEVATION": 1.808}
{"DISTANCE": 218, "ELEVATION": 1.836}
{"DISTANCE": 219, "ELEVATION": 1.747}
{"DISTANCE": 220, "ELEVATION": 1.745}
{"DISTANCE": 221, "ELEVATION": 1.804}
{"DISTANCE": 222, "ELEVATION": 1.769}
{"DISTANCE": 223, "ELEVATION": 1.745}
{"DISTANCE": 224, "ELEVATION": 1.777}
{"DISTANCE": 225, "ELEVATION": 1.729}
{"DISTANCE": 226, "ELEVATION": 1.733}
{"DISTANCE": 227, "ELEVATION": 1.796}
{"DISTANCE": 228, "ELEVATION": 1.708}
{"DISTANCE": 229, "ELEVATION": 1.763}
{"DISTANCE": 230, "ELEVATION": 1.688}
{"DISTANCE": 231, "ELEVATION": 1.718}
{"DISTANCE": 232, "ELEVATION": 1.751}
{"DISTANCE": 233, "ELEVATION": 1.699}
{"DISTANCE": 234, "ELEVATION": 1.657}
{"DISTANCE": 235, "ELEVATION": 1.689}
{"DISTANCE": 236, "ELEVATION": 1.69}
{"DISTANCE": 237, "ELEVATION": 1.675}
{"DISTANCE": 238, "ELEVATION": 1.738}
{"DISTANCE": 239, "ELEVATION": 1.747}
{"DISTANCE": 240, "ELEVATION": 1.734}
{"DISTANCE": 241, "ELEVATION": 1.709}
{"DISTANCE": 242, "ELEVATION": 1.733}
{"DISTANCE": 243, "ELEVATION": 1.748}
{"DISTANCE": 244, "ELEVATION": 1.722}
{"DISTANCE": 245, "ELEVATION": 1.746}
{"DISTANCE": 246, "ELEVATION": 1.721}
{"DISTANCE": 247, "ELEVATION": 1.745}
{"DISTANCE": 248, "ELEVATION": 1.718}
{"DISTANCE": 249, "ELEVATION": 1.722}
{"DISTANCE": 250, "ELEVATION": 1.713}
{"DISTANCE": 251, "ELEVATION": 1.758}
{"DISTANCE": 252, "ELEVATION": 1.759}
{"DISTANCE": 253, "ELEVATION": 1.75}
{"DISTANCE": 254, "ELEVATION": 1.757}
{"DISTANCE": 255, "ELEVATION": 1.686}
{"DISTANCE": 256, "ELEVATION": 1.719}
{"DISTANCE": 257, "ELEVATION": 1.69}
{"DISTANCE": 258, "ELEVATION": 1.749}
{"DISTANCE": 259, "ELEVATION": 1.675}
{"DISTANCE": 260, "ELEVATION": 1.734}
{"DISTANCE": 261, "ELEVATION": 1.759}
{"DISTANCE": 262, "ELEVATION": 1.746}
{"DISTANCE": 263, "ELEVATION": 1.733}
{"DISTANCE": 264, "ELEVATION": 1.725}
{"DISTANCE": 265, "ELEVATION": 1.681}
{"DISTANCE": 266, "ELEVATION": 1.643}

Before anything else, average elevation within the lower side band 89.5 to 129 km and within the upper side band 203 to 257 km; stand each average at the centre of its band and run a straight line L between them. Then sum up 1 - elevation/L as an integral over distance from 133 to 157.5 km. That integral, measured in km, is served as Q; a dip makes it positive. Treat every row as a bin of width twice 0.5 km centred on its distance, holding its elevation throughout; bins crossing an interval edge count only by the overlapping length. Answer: 3.2 km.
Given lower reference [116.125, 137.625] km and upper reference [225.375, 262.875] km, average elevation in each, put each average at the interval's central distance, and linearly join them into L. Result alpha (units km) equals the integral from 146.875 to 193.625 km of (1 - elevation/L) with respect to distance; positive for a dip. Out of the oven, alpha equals 7.3 km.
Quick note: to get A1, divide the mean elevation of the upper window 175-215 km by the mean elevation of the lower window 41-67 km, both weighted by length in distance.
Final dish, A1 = 1.3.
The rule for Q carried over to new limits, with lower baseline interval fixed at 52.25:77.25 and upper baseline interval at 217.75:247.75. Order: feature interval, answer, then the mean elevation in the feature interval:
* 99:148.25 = 0.2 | 1.66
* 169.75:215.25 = -1.7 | 1.78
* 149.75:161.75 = 3.8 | 1.15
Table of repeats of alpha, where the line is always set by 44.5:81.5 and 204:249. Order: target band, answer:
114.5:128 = -1.33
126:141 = -1.02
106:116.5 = -0.51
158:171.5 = 4.65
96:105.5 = -0.32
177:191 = -1.18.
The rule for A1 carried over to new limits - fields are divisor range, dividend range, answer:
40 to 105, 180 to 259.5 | 1.17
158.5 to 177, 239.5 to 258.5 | 1.37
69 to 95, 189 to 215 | 1.10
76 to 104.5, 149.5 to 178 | 0.78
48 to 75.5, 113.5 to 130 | 1.12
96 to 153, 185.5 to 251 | 1.08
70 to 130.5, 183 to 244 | 1.06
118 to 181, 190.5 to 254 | 1.18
